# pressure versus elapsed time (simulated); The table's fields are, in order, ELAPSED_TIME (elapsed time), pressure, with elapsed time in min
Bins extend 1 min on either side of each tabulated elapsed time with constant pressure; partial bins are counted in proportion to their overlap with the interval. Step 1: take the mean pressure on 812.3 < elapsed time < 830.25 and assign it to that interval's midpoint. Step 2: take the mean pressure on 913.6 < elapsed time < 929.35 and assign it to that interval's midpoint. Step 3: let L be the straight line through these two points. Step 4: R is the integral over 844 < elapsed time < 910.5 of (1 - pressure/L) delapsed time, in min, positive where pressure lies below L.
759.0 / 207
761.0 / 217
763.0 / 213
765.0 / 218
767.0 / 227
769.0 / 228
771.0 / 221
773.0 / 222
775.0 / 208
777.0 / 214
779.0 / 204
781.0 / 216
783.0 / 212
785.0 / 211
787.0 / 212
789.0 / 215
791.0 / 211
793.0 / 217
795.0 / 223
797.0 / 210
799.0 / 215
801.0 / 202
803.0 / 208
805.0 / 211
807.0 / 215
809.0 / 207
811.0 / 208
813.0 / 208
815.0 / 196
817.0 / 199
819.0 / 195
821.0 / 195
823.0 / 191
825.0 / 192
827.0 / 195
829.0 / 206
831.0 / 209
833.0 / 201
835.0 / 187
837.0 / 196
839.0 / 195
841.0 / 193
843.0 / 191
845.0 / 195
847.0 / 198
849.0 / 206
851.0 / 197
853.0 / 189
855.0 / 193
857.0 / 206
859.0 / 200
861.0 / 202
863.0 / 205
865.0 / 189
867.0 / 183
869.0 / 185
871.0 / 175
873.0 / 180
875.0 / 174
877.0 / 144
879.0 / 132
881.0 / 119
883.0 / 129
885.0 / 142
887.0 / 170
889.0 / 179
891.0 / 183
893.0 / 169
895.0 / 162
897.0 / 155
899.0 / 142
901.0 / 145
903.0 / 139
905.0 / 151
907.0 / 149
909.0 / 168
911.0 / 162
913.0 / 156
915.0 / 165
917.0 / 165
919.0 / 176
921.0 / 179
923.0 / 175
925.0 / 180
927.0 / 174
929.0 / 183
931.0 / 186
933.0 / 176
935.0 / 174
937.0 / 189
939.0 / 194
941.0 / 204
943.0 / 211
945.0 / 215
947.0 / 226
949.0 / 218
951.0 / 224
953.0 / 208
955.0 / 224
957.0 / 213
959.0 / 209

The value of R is 4.8 min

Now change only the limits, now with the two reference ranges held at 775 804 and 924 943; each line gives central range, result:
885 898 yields 1.7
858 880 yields 2.1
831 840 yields 0.3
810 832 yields 0.7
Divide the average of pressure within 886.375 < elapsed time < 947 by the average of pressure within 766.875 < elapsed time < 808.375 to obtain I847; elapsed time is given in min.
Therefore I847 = 0.81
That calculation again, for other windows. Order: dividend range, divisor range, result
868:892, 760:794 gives 0.74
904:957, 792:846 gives 0.92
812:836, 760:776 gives 0.90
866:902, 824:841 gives 0.81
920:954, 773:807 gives 0.92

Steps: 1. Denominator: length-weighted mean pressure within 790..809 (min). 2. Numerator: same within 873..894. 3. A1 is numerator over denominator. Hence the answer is 0.73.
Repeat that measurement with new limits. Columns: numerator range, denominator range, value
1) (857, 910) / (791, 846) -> 0.82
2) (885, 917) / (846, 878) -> 0.84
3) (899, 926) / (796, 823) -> 0.79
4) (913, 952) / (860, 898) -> 1.13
